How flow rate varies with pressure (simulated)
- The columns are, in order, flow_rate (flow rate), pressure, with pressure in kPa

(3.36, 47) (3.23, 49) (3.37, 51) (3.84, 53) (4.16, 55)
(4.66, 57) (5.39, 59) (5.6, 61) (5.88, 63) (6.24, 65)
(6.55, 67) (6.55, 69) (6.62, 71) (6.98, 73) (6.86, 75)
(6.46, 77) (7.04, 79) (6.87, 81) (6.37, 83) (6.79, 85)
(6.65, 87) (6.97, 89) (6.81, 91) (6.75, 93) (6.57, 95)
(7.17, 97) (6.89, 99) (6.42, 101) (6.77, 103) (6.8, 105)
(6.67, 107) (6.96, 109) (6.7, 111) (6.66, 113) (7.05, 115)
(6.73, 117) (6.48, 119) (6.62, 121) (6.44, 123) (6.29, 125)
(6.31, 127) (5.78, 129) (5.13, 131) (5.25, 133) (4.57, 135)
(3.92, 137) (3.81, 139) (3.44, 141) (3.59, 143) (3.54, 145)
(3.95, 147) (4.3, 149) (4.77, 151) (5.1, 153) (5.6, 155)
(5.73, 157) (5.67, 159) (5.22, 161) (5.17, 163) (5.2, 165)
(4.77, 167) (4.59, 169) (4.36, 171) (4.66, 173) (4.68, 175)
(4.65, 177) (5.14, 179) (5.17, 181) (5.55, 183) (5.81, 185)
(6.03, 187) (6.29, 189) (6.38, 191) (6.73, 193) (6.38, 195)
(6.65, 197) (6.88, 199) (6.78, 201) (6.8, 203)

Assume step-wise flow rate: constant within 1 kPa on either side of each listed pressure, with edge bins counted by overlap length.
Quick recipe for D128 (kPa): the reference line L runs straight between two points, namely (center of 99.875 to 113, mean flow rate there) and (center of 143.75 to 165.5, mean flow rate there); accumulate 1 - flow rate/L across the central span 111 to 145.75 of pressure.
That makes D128 3.0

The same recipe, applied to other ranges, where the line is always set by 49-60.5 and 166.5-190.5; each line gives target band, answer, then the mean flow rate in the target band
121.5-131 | -2.6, 6.11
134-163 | 2.5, 4.54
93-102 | -4.3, 6.76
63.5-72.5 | -4.4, 6.48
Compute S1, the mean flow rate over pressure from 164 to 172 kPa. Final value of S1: 4.73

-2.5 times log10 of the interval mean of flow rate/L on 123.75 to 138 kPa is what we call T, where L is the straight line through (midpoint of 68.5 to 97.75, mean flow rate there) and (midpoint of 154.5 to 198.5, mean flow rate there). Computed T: 0.148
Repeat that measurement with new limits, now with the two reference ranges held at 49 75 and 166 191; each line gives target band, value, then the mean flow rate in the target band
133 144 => 0.30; 3.99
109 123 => -0.25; 6.71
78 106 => -0.25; 6.78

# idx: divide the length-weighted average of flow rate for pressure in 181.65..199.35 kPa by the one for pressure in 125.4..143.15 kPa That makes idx 1.3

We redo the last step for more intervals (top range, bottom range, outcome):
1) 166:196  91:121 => 0.80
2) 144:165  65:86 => 0.74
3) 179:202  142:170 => 1.29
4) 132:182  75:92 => 0.69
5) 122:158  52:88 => 0.80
